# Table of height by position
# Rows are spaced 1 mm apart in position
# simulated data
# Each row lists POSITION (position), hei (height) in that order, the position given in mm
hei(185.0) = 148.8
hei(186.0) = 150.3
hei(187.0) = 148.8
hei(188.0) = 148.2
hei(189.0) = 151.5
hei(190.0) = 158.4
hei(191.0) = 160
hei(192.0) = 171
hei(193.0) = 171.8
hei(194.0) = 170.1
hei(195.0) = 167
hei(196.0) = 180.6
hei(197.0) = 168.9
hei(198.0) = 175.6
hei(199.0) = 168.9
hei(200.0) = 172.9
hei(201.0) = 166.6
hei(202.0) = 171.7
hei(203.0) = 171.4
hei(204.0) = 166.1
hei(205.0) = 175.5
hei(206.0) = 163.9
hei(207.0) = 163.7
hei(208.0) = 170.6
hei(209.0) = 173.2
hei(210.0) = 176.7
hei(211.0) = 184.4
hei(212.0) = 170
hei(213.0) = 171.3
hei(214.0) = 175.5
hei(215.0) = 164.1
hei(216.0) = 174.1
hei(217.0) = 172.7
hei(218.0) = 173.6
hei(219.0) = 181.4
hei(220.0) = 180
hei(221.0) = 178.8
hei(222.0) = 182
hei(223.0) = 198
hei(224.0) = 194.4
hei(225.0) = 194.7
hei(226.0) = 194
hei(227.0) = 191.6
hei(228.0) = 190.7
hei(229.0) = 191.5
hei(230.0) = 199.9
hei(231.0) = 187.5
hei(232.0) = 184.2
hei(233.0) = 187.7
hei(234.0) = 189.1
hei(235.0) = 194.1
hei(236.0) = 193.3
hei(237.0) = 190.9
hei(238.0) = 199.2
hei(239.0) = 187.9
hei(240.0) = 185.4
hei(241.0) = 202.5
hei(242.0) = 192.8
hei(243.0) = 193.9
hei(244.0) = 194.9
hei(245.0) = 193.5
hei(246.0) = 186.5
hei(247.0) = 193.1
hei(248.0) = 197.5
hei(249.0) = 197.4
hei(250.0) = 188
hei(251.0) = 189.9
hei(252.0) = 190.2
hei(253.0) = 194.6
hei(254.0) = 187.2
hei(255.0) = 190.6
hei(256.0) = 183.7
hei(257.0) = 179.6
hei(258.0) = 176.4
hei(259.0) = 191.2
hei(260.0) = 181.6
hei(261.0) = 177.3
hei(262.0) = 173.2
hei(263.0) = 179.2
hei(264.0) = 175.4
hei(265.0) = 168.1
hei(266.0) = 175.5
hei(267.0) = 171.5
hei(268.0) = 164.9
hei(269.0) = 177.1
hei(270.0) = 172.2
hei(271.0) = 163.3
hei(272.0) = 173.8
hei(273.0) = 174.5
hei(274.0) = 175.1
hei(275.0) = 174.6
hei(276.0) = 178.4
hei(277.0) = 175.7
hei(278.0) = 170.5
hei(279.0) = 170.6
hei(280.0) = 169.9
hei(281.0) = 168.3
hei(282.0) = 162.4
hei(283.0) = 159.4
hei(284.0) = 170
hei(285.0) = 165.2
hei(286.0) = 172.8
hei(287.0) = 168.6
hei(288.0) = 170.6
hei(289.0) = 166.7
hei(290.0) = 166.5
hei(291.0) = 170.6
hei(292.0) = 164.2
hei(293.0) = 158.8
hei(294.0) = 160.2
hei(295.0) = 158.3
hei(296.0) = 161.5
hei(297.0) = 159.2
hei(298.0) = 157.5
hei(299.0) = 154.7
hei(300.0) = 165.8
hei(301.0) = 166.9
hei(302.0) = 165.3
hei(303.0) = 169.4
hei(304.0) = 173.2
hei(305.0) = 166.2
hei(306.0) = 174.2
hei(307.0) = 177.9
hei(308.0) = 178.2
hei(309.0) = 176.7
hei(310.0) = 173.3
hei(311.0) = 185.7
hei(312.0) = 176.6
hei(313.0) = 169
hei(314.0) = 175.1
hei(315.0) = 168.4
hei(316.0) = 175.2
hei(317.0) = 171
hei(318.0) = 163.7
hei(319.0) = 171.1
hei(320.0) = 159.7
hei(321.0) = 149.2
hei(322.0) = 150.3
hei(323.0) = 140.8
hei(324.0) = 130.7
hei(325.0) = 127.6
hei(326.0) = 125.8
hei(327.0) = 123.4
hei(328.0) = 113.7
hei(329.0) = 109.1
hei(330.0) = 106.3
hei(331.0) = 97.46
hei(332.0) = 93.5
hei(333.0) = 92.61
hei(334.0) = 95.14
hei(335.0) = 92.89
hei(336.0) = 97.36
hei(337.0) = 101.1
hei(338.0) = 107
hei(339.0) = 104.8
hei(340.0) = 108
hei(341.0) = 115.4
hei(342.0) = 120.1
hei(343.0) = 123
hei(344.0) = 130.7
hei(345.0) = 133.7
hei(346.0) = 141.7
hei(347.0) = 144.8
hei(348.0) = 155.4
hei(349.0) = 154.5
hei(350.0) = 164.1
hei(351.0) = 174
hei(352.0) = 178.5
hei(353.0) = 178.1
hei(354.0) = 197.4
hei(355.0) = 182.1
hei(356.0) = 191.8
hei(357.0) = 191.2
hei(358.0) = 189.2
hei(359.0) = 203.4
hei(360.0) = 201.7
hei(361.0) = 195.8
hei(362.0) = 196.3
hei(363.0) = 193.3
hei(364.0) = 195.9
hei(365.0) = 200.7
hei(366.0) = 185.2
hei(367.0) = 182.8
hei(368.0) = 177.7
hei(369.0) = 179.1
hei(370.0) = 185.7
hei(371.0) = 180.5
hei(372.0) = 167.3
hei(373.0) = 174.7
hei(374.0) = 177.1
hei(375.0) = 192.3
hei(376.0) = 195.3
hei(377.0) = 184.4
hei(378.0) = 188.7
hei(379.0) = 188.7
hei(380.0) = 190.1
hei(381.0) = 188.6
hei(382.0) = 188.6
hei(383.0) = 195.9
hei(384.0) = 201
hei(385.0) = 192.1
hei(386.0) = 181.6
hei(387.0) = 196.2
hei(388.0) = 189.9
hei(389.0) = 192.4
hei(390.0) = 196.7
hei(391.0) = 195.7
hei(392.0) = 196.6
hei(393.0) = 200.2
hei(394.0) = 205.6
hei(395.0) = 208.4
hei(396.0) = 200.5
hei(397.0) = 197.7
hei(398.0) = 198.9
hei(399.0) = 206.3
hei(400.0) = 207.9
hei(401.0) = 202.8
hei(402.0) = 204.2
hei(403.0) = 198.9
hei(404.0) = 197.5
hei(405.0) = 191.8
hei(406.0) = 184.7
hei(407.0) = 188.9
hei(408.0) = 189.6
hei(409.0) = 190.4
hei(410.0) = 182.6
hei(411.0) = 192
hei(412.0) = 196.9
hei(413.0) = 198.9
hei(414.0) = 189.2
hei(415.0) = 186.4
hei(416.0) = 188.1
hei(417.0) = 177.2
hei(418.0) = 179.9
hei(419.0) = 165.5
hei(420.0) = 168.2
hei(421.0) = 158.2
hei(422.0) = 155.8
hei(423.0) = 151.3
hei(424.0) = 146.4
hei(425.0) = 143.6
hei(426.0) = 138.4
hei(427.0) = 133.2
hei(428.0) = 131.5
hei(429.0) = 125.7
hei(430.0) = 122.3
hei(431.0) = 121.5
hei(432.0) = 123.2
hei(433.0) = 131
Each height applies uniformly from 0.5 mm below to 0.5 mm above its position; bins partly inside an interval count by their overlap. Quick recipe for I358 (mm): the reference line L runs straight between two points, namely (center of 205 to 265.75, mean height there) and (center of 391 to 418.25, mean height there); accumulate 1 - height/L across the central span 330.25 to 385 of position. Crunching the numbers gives 8.5 mm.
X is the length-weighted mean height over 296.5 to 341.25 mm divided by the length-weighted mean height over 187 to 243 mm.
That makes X 0.8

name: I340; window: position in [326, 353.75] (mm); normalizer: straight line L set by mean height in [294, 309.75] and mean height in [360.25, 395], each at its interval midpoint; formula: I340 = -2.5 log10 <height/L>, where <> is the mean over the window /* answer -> 0.39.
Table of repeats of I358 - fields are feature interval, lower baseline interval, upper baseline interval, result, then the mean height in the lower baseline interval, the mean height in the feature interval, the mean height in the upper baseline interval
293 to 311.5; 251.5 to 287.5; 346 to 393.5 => 1.1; 175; 168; 186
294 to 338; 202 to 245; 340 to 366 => 6.7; 183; 147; 169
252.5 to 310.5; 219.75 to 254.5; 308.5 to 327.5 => 0.6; 191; 172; 159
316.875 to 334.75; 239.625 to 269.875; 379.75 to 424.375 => 5.7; 185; 128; 189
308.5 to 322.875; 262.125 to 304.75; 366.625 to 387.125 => 0.5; 168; 168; 186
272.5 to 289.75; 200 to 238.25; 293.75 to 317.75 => 0.2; 181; 170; 169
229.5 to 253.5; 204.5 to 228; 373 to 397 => -1.5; 179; 192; 193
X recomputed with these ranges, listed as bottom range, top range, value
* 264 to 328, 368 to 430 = 1.11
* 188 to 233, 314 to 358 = 0.79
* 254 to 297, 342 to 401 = 1.07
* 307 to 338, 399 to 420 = 1.36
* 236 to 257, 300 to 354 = 0.75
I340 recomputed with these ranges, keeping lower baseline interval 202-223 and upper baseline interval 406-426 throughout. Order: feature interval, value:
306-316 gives -0.01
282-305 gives 0.06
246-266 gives -0.06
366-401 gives -0.10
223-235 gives -0.10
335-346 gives 0.46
